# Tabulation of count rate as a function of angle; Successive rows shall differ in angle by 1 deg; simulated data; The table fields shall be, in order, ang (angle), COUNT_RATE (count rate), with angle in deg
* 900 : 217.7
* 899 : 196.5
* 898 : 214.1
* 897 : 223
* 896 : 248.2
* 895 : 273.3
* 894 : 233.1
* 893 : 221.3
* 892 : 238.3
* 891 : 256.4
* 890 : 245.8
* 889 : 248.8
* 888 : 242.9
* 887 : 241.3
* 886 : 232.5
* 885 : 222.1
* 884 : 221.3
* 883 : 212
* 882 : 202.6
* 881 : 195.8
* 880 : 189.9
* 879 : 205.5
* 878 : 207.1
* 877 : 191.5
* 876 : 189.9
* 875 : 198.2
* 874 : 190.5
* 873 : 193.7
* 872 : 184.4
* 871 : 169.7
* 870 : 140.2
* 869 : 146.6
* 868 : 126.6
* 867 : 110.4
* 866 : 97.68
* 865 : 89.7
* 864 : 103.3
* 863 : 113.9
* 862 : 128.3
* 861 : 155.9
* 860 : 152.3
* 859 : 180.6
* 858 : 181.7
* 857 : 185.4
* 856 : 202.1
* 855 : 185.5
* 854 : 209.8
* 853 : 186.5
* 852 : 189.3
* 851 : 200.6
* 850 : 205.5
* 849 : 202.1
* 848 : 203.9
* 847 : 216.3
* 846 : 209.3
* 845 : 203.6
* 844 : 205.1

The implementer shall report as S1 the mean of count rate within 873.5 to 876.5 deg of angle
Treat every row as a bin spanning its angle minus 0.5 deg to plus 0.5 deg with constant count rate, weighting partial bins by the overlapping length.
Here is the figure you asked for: 193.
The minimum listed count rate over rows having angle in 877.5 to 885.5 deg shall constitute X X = 189.9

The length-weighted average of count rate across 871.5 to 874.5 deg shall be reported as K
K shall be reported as 190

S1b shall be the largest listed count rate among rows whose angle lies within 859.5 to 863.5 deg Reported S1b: 155.9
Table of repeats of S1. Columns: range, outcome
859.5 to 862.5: 146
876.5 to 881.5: 198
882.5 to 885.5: 218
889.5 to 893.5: 240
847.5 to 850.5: 204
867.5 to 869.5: 137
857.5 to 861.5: 168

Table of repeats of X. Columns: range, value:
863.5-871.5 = 89.7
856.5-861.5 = 152.3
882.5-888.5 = 212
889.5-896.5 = 221.3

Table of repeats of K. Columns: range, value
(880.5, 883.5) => 203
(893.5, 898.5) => 238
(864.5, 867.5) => 99.3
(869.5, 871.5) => 155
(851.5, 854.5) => 195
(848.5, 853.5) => 197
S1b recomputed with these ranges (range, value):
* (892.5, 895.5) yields 273.3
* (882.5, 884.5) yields 221.3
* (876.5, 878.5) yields 207.1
